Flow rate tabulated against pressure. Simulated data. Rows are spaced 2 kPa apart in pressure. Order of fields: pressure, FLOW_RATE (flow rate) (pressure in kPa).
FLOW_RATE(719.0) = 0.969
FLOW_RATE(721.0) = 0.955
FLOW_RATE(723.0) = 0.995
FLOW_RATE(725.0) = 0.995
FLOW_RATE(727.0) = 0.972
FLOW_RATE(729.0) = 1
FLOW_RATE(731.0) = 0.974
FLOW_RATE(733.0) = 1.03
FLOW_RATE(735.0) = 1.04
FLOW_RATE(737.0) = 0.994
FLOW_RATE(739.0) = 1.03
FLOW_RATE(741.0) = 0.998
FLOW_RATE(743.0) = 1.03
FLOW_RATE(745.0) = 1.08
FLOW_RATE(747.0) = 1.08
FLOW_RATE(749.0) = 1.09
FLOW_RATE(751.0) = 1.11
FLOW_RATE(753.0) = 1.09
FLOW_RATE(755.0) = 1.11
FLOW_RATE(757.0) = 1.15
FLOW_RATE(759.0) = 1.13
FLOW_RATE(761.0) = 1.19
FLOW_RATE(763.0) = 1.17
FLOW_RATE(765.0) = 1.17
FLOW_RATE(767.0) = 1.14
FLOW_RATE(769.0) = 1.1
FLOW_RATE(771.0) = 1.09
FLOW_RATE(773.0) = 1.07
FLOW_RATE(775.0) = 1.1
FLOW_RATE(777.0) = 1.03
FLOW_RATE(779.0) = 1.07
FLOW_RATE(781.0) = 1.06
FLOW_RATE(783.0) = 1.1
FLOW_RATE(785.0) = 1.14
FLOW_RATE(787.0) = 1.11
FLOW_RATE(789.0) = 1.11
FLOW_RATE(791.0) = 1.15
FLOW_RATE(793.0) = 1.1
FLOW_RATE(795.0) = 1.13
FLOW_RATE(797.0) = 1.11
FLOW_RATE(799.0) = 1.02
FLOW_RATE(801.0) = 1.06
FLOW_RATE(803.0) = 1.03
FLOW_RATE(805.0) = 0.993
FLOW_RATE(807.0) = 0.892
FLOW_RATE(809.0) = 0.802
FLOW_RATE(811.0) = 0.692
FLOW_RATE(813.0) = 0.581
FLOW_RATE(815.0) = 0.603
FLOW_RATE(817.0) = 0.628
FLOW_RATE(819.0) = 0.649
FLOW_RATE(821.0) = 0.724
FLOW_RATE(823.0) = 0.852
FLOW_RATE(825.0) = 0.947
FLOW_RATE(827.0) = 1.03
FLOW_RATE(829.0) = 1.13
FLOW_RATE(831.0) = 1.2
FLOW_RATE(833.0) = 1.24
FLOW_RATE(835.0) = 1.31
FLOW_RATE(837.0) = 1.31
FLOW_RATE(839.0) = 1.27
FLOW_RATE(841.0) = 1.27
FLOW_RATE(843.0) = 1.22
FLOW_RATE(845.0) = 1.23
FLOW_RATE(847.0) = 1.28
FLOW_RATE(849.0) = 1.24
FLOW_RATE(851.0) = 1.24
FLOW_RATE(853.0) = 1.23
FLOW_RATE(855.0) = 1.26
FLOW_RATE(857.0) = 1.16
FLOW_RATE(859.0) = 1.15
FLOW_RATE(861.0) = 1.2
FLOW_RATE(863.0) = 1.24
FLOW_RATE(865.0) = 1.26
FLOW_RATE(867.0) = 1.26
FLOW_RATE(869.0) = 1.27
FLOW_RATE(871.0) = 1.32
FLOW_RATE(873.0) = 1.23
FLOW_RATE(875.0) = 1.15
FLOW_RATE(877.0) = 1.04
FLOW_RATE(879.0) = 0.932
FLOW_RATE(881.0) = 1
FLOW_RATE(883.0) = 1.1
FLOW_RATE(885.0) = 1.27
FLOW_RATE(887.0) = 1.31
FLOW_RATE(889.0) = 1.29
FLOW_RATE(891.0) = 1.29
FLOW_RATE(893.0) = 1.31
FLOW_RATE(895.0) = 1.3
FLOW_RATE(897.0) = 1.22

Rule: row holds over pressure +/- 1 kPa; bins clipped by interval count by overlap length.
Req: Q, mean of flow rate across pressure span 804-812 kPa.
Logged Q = 0.845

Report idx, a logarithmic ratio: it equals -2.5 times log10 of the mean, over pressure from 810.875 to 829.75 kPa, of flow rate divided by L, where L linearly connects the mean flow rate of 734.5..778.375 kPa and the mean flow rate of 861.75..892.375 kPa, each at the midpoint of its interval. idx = 0.42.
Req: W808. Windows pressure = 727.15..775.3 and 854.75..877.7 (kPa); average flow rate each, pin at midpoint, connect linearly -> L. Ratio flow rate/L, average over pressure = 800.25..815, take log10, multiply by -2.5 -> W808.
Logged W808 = 0.33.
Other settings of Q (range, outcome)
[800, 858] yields 1.04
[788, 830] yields 0.916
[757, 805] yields 1.1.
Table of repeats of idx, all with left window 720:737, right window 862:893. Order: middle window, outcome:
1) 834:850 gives -0.103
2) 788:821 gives 0.211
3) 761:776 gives -0.074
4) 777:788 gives -0.020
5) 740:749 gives -0.036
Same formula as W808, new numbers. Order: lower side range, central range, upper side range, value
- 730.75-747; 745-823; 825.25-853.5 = 0.10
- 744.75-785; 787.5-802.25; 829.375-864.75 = 0.06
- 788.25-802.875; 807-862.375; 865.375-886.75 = 0.08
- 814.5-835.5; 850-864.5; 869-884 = -0.15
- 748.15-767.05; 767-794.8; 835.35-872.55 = 0.06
